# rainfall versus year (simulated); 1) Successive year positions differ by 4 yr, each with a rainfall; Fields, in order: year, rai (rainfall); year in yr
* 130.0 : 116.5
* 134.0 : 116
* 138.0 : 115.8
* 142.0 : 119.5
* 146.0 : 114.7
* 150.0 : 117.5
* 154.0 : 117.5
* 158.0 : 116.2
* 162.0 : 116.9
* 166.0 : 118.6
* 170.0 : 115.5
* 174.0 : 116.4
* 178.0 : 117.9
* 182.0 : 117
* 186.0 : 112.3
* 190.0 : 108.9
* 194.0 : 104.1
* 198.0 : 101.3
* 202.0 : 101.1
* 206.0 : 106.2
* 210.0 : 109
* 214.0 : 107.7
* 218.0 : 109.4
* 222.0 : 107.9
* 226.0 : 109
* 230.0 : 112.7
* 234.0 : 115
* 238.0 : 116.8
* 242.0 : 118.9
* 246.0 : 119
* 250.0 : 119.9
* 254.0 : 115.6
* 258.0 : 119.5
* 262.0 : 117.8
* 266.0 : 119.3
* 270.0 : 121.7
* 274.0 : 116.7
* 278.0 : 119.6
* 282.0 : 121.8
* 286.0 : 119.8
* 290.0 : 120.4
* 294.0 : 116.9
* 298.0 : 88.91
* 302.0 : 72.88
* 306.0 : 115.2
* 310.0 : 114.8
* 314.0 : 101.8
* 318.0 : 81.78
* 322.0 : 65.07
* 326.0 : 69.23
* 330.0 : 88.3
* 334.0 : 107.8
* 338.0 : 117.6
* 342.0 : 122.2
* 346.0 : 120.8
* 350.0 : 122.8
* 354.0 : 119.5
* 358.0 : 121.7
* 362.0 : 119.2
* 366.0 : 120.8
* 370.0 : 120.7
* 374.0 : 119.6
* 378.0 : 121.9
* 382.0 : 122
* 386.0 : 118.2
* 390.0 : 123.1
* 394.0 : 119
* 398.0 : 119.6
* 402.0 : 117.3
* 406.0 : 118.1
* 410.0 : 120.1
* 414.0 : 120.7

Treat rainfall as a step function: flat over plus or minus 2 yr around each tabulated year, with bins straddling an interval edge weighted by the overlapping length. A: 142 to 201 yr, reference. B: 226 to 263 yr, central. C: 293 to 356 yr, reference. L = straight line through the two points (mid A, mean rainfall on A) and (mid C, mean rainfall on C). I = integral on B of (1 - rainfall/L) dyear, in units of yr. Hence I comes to -3.1 yr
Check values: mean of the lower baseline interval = 114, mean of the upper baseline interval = 101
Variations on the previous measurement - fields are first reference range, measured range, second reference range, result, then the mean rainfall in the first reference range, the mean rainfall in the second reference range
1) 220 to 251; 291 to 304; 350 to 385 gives 2.5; 115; 121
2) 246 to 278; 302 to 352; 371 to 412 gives 7.6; 119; 120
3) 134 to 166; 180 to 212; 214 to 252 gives 2.2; 117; 114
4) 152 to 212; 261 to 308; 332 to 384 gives 1.6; 112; 120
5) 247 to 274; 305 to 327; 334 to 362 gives 5.2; 119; 120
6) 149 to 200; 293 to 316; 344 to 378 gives 3.4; 114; 121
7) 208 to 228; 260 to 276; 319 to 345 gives -2.5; 109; 95.5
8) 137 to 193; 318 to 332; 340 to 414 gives 5.2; 116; 120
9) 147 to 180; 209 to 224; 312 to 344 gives 0.2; 117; 94.2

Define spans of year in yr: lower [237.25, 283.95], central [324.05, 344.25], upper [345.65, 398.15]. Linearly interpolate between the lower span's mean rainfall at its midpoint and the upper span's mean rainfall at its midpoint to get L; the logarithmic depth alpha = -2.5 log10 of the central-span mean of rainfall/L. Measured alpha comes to 0.18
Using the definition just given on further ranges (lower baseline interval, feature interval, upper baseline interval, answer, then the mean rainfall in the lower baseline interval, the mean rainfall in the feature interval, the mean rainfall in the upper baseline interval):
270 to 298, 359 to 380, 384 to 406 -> -0.02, 117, 120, 119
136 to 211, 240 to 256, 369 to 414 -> -0.03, 113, 118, 120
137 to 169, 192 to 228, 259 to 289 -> 0.12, 117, 106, 120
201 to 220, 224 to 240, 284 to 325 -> -0.08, 107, 113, 99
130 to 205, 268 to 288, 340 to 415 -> -0.02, 114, 120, 120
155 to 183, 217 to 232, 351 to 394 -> 0.08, 117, 110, 121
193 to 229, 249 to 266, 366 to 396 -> -0.08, 106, 118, 121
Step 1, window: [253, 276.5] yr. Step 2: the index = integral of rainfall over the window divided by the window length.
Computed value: 119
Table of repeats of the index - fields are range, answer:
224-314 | 114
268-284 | 120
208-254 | 113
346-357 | 121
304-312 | 115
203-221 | 108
